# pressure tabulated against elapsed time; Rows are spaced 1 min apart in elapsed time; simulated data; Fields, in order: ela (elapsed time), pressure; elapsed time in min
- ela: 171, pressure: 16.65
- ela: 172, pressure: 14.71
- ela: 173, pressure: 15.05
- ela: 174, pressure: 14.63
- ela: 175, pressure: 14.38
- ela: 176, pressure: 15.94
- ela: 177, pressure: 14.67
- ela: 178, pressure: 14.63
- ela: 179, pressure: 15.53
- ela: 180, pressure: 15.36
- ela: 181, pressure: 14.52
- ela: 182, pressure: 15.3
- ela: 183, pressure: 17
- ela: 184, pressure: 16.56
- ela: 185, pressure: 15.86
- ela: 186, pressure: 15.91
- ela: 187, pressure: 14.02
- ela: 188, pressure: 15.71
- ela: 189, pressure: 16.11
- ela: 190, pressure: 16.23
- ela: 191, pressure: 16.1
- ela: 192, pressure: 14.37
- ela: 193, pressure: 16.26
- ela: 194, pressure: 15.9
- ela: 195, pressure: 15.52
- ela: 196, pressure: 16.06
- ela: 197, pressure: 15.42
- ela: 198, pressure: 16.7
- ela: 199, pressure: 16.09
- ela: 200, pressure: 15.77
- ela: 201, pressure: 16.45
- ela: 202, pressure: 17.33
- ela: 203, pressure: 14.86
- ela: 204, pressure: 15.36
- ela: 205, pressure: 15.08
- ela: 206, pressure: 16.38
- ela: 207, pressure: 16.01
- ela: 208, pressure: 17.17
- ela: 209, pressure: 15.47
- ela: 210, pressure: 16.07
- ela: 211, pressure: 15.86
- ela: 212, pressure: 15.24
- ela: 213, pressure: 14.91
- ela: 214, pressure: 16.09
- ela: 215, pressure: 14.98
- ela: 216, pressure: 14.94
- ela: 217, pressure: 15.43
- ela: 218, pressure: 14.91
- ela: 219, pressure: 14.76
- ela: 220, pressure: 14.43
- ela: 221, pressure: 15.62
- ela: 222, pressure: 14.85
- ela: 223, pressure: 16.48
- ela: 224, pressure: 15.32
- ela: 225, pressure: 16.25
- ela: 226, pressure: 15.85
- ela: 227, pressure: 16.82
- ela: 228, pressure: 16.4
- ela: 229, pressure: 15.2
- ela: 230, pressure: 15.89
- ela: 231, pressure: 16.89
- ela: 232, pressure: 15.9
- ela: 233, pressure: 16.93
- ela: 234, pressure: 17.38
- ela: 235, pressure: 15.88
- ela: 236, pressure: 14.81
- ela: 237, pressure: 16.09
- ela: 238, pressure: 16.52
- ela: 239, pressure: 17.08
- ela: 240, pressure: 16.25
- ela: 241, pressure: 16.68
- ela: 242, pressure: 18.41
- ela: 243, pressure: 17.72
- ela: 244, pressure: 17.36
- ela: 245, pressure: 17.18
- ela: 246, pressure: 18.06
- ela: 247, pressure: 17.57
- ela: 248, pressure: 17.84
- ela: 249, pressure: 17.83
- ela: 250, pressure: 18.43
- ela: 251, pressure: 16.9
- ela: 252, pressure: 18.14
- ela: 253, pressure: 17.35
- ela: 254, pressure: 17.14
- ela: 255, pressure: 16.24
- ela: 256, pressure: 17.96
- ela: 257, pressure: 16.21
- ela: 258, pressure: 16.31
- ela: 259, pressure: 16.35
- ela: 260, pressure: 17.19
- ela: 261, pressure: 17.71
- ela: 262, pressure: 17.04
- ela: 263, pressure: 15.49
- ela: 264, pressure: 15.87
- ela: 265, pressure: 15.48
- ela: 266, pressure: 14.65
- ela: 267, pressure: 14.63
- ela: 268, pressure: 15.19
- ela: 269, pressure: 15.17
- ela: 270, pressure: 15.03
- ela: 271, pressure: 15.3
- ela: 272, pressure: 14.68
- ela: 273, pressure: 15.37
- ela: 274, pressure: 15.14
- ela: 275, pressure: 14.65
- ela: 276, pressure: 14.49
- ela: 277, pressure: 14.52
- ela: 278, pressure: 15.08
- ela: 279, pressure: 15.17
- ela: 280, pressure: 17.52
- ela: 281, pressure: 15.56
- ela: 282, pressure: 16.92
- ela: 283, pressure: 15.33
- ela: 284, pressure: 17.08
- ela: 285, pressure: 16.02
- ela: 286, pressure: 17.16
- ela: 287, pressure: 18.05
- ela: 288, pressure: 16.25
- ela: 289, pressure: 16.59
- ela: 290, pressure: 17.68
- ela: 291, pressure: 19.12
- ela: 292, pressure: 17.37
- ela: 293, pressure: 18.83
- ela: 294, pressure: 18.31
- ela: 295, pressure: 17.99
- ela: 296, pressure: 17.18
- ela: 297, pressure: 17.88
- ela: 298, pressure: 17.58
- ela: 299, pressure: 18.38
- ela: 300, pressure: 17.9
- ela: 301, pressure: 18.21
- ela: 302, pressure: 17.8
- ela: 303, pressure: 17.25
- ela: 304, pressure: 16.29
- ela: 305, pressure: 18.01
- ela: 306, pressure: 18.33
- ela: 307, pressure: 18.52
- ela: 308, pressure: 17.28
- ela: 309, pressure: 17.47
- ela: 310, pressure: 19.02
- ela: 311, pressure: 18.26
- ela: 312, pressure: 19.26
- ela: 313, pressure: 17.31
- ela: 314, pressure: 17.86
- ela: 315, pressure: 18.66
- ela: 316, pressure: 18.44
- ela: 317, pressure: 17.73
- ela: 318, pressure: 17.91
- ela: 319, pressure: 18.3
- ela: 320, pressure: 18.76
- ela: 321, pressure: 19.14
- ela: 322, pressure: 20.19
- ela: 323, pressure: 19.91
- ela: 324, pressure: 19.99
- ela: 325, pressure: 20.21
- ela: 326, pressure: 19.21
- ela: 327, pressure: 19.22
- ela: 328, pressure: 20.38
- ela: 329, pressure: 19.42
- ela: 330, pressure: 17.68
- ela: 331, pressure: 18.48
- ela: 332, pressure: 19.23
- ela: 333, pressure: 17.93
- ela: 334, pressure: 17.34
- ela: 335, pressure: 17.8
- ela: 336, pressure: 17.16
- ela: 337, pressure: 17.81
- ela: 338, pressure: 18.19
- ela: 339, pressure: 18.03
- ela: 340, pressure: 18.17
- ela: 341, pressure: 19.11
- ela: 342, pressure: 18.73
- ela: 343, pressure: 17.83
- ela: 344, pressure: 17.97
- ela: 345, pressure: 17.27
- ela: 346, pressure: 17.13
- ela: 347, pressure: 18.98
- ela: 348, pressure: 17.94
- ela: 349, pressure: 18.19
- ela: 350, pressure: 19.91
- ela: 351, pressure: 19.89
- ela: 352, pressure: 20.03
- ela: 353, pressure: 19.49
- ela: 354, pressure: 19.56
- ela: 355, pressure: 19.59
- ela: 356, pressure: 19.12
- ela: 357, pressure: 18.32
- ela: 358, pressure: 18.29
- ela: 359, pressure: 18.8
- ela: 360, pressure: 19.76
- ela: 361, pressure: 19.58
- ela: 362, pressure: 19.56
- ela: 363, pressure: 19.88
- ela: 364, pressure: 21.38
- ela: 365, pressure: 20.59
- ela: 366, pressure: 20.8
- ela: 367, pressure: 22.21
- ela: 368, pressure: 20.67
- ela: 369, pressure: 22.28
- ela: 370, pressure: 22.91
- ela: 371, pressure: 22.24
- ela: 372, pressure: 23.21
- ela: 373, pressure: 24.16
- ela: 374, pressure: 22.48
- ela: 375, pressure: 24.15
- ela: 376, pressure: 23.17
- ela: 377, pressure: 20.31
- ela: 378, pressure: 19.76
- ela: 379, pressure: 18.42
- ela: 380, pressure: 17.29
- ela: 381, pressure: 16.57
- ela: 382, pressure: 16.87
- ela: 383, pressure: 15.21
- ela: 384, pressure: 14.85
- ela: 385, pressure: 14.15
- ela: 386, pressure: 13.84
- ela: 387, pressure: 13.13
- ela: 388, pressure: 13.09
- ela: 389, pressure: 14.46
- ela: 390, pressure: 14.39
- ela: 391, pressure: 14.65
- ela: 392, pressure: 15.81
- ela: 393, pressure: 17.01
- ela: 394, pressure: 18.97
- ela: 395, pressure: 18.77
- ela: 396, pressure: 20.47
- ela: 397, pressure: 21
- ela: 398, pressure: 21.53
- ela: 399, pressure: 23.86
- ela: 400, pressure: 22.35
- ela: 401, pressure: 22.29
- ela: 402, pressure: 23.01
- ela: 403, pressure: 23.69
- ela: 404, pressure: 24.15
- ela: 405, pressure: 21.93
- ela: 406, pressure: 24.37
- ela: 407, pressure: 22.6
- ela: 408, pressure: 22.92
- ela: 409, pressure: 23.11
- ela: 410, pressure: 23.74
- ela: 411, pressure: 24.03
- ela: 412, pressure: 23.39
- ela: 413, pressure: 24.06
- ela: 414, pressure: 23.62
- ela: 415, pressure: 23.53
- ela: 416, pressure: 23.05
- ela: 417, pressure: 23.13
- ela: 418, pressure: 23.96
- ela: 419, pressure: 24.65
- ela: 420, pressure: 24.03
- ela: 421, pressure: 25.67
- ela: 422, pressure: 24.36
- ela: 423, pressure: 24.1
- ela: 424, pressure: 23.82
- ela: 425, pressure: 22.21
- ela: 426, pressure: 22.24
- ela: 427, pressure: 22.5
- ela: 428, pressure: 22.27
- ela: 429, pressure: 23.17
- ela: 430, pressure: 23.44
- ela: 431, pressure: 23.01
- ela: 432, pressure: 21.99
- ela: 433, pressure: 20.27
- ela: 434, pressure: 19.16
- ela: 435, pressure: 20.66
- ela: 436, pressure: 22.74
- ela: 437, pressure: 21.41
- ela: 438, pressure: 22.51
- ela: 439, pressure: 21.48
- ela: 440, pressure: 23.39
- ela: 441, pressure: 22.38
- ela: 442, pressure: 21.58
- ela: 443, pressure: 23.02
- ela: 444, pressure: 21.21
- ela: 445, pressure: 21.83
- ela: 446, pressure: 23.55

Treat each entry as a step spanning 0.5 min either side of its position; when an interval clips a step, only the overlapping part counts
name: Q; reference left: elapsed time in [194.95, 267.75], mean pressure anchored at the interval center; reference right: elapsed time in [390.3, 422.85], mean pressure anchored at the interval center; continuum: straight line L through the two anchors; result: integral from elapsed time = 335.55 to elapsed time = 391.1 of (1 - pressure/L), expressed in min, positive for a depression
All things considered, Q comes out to 5.2 min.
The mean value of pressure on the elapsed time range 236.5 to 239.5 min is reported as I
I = 16.6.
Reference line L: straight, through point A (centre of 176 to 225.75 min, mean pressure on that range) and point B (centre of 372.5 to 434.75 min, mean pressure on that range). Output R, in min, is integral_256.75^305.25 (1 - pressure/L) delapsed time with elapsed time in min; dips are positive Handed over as 3.38 min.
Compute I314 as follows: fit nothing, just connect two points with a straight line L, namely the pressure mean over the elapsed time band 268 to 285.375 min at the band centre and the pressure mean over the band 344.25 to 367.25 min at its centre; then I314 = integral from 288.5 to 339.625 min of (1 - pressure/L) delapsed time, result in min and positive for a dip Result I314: -3.0 min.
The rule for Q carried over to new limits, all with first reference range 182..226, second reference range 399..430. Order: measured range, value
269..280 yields 1.9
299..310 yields 0.9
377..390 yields 3.8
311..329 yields 0.9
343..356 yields 1.4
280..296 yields 1.3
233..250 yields 0.0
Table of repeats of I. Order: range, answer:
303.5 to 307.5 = 17.8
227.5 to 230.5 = 15.8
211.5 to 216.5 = 15.2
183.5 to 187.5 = 15.6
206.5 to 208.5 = 16.6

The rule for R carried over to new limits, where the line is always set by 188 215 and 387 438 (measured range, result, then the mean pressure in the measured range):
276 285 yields 1.1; 15.8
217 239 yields 0.9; 15.9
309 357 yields 2.0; 18.7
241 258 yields -0.3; 17.5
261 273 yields 1.5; 15.4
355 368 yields 0.3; 19.9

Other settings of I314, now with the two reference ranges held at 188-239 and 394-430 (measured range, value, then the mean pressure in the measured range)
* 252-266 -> 0.68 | 16.6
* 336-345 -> 1.02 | 18.1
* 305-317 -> 0.73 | 18.2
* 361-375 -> -0.19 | 21.7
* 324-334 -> 0.49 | 19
